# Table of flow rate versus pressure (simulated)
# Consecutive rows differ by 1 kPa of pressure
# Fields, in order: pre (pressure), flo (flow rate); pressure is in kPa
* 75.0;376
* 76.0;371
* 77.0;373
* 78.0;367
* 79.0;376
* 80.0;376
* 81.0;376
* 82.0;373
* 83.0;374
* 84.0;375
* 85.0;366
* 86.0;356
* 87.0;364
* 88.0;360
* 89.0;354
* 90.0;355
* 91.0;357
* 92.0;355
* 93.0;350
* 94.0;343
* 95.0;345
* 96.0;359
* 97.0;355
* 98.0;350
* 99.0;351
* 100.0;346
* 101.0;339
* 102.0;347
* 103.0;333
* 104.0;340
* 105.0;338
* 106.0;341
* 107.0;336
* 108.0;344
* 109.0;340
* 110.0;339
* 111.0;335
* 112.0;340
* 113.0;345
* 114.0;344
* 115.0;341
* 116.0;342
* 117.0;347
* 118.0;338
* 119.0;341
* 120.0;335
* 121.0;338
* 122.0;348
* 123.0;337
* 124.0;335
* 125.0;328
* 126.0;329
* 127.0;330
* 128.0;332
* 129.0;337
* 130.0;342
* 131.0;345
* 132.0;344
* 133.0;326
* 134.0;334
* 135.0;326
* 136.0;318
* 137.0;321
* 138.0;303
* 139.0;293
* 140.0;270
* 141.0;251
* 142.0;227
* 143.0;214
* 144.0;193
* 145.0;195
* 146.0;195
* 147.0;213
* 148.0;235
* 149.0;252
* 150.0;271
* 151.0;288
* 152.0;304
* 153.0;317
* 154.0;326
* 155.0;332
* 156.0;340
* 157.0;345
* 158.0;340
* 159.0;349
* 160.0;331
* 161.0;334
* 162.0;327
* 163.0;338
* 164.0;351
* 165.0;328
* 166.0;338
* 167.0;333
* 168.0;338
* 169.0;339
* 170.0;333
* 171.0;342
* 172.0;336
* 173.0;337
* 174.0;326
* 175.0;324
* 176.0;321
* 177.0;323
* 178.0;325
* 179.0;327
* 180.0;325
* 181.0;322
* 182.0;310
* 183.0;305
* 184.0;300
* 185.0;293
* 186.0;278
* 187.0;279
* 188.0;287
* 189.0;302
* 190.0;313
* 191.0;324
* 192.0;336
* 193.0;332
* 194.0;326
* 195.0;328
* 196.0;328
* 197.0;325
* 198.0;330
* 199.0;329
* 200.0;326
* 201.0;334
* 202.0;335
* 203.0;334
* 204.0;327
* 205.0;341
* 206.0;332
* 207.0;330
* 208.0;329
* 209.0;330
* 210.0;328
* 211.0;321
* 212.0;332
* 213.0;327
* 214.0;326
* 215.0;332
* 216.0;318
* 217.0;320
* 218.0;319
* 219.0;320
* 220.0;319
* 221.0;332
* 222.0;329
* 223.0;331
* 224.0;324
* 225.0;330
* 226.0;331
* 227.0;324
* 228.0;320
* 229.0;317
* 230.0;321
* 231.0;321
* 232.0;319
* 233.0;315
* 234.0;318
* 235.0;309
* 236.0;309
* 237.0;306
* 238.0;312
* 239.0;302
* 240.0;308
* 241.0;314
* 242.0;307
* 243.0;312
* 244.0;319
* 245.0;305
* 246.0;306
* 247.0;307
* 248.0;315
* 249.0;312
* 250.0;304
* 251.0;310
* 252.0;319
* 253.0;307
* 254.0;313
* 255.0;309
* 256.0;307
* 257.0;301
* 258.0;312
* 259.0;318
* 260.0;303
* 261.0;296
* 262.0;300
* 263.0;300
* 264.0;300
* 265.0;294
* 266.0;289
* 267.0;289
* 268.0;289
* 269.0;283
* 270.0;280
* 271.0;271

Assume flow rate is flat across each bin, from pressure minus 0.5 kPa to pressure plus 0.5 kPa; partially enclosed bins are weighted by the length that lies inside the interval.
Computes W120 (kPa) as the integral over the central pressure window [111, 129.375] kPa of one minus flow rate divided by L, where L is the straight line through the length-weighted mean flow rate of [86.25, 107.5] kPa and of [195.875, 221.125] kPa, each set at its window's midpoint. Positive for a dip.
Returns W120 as 0.33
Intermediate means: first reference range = 349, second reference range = 328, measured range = 338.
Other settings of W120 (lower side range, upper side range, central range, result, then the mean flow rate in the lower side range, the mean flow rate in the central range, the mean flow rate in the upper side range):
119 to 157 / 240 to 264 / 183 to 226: -2.5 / 299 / 322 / 308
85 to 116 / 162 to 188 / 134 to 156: 4.0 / 347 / 272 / 322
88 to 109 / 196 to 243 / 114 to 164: 4.5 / 347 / 309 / 323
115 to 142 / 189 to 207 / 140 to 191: 3.8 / 325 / 303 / 329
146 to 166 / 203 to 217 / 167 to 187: -0.2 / 309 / 320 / 329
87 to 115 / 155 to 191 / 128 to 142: 0.9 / 346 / 314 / 324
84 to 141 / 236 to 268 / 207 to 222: -0.5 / 339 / 326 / 306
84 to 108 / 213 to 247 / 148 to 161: 0.9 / 350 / 314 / 318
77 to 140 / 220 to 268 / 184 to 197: 0.5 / 344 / 311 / 311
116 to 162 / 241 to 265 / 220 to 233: -0.7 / 306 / 324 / 308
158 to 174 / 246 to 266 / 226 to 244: -0.1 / 337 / 314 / 306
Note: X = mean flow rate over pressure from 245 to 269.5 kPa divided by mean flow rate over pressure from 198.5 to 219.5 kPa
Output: 0.9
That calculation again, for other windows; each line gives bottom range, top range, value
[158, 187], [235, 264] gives 0.95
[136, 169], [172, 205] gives 1.09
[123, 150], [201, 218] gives 1.14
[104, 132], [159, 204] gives 0.96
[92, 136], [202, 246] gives 0.94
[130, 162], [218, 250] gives 1.08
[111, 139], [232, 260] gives 0.93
